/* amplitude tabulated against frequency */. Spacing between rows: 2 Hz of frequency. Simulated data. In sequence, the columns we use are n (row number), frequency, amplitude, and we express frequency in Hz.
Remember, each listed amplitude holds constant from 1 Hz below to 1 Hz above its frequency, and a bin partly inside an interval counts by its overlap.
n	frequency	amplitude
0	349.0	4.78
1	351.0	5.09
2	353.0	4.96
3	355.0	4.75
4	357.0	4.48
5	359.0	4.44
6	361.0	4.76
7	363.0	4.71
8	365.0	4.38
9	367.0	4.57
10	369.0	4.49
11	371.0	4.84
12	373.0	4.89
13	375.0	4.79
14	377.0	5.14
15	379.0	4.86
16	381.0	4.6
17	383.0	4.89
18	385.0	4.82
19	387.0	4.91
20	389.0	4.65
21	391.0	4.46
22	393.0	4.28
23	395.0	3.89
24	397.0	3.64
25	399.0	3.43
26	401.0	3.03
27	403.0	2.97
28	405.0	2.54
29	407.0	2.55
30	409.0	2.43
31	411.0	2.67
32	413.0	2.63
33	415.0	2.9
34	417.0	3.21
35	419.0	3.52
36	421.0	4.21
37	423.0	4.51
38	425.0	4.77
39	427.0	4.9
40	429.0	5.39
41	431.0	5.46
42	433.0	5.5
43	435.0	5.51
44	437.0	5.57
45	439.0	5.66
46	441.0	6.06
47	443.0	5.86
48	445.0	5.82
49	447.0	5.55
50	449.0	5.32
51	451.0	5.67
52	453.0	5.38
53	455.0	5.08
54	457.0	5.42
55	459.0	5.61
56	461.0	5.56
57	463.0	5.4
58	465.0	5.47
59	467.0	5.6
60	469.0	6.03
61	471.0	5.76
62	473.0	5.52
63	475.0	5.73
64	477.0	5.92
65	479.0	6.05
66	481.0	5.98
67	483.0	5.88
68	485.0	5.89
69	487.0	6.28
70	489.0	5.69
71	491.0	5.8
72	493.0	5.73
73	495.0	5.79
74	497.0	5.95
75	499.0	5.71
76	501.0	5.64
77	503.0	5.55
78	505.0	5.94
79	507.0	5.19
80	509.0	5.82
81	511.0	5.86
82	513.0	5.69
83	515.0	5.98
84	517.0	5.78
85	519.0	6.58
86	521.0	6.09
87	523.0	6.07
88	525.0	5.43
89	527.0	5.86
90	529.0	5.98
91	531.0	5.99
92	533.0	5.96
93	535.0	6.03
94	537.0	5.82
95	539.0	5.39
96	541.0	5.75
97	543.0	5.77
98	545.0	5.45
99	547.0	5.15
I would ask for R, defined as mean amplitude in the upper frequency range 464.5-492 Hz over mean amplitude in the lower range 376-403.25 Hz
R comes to 1.36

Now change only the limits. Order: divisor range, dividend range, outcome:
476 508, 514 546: 1.01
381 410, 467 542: 1.54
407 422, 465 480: 1.90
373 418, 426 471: 1.45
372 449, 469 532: 1.33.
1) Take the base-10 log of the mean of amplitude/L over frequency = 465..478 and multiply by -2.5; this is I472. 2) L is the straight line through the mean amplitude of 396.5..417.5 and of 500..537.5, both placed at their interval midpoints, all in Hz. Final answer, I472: -0.24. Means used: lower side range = 2.88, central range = 5.74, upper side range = 5.86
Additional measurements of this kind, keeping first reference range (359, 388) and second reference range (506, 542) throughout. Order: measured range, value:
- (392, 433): 0.339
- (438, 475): -0.049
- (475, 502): -0.053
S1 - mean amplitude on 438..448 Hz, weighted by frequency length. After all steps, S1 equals 5.79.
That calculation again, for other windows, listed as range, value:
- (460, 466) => 5.48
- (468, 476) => 5.76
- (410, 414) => 2.65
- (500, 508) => 5.58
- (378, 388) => 4.82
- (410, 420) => 2.99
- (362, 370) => 4.54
